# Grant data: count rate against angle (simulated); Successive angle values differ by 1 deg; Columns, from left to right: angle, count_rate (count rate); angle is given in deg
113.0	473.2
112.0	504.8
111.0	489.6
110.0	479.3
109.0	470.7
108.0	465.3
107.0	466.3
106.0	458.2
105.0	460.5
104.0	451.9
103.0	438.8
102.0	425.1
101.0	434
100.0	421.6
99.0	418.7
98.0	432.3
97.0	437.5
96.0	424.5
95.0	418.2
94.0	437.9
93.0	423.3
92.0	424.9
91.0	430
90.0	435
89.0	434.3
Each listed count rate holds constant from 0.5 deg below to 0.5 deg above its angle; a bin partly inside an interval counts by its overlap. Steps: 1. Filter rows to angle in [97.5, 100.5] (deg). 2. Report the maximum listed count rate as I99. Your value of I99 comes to 432.3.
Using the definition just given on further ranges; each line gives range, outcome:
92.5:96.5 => 437.9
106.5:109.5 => 470.7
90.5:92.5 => 430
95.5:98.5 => 437.5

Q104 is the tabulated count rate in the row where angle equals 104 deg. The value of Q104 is 451.9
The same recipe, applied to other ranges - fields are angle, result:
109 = 470.7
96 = 424.5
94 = 437.9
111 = 489.6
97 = 437.5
